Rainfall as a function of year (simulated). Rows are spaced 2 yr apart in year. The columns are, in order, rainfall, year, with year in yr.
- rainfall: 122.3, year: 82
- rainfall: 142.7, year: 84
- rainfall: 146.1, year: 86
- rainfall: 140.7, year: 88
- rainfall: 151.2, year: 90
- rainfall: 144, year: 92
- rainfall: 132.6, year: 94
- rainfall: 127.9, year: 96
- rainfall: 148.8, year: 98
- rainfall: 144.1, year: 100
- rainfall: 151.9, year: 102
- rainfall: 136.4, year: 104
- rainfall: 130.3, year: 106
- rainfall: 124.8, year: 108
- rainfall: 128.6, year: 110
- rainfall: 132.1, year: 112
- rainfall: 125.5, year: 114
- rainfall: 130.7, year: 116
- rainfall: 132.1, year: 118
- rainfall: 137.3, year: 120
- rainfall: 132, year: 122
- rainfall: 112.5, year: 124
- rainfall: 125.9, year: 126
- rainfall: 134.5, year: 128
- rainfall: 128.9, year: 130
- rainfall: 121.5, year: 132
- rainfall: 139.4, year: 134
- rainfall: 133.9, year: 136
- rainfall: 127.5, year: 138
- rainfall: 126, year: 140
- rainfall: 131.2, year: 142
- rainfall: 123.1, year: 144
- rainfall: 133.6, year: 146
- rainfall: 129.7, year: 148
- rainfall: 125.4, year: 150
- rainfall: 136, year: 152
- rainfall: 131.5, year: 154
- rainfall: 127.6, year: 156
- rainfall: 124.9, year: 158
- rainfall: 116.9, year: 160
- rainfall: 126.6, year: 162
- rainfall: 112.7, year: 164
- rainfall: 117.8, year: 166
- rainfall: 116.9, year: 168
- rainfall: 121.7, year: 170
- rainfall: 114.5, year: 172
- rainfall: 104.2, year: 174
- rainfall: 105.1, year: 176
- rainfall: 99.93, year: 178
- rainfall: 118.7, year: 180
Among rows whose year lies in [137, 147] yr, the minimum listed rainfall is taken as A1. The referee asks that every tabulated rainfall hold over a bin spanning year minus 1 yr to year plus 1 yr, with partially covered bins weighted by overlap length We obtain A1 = 123.1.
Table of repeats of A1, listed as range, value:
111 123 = 125.5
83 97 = 127.9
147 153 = 125.4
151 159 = 124.9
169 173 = 114.5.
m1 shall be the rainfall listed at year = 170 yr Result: 121.7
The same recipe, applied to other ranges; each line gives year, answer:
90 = 151.2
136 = 133.9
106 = 130.3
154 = 131.5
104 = 136.4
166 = 117.8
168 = 116.9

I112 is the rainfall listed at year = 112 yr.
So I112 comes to 132.1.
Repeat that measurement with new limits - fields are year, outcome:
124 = 112.5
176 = 105.1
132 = 121.5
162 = 126.6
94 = 132.6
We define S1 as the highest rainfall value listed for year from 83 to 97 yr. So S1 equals 151.2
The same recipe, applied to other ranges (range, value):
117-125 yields 137.3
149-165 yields 136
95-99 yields 148.8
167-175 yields 121.7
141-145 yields 131.2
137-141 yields 127.5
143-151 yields 133.6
